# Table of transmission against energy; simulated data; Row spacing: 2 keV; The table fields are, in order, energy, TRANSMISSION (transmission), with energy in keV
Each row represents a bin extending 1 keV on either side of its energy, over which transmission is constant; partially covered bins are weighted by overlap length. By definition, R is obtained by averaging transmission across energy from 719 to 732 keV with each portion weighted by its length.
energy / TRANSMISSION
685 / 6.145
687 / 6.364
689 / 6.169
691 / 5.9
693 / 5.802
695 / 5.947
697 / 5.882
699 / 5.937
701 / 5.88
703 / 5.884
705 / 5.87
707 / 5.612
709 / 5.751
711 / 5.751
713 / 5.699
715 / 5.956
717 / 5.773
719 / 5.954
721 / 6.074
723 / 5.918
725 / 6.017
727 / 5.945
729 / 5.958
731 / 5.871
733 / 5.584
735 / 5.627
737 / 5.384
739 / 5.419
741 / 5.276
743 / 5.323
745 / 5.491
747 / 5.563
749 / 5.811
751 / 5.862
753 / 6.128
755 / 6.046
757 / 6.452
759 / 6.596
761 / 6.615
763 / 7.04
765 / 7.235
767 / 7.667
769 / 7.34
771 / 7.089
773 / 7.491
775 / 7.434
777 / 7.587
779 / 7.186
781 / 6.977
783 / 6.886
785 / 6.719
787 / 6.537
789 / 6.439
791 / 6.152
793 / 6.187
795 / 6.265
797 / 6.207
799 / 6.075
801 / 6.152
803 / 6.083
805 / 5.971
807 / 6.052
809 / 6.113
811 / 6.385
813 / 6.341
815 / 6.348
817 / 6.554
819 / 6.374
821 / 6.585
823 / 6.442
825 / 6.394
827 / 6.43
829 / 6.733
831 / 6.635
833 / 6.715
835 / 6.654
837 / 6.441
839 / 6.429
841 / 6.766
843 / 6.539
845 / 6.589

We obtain 5.96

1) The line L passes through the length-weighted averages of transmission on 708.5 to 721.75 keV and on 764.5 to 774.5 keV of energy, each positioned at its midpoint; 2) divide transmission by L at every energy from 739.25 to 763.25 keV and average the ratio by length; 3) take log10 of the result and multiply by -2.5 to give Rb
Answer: 0.15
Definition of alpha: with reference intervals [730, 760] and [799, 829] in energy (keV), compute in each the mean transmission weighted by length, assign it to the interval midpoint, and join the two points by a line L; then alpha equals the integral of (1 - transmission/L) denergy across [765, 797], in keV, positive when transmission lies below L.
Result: -4.6 keV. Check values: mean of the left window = 5.76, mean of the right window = 6.31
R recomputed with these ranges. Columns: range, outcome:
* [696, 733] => 5.87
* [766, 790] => 7.11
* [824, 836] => 6.59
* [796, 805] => 6.11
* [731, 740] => 5.54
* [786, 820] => 6.25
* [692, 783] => 6.18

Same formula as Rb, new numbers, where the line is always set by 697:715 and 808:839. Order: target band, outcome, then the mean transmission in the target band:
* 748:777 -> -0.11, 6.8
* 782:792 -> -0.05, 6.55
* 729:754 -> 0.07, 5.63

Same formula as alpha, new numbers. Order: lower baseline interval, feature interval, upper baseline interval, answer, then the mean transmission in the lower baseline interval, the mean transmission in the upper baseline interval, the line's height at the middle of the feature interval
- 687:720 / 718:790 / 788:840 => -2.9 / 5.88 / 6.35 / 6.09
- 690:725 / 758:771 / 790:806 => -2.3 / 5.86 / 6.14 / 6.04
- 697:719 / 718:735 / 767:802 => 0.4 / 5.82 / 6.77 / 6.05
